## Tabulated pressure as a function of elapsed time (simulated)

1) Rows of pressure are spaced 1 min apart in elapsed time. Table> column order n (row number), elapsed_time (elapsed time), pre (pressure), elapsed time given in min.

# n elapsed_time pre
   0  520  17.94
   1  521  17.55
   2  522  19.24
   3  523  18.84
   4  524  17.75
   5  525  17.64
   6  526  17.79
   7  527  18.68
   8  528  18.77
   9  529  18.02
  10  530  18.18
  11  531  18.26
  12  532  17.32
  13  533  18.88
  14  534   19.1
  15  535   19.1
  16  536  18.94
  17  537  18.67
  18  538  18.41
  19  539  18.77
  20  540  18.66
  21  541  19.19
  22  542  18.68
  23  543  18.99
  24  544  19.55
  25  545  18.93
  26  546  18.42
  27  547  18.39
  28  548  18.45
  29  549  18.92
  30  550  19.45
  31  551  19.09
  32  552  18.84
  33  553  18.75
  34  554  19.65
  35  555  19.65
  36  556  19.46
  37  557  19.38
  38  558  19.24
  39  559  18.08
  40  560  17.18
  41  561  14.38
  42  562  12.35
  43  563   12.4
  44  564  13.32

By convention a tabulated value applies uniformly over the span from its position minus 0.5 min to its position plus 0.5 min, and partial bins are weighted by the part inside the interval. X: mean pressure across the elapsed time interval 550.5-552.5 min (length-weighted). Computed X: 19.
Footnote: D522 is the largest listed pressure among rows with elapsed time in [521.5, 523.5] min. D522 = 19.24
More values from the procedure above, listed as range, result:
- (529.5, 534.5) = 19.1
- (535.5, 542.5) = 19.19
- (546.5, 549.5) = 18.92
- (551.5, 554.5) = 19.65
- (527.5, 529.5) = 18.77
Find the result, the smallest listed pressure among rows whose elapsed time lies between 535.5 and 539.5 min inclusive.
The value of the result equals 18.41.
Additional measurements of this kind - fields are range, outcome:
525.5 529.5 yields 17.79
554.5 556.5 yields 19.46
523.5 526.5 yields 17.64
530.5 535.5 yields 17.32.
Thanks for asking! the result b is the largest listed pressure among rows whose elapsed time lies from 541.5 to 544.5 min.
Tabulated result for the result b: 19.55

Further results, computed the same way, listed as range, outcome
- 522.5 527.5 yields 18.84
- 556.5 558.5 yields 19.38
